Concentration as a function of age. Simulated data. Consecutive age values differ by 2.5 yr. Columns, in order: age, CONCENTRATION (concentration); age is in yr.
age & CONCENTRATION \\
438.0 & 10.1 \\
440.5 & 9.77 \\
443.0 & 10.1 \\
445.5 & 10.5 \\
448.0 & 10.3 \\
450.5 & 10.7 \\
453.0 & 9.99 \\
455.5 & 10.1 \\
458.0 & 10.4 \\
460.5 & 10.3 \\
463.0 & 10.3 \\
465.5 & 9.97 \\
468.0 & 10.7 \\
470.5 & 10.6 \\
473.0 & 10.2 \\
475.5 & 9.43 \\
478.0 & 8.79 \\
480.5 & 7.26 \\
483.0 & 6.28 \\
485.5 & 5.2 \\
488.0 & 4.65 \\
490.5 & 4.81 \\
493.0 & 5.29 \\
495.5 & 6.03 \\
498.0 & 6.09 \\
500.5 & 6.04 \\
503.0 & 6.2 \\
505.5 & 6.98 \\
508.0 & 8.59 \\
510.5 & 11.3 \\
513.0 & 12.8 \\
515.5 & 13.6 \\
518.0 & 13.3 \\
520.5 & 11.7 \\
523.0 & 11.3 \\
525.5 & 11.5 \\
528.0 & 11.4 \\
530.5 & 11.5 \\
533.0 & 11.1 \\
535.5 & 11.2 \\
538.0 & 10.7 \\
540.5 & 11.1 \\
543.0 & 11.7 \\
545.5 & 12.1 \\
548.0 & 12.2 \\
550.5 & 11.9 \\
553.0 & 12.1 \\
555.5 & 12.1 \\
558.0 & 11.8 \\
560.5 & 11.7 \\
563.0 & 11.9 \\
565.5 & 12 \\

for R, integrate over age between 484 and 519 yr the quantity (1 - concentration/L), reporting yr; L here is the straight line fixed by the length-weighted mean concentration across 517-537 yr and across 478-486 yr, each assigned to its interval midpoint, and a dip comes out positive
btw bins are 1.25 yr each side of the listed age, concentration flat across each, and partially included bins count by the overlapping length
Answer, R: 4.8 yr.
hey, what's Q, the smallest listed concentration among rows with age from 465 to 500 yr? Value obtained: 4.65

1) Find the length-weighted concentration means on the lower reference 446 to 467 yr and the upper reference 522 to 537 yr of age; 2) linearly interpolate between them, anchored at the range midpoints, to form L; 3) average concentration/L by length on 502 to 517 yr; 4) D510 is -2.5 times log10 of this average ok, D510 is 0.11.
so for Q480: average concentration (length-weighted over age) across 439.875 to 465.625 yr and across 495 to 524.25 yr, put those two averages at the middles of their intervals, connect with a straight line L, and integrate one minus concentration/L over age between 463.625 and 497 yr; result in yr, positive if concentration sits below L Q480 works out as 7.7 yr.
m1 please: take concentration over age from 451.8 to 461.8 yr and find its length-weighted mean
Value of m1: 10.2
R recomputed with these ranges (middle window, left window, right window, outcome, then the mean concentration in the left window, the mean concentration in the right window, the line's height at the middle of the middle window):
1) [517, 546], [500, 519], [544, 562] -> -1.49 yr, 9.96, 12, 11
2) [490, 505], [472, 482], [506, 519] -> 6.60 yr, 8.82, 11.6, 10.4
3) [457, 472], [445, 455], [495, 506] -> -2.01 yr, 10.3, 6.24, 9.16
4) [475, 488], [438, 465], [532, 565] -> 4.45 yr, 10.2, 11.7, 10.7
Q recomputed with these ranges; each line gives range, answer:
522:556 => 10.7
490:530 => 4.81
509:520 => 11.3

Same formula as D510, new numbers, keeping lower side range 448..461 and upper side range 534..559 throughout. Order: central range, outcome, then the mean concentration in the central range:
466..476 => 0.03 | 10.3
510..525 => -0.10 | 12.3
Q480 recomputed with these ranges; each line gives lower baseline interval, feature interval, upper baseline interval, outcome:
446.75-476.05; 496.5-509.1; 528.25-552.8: 4.8 yr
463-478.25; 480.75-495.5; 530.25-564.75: 7.0 yr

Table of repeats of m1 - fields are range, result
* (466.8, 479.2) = 9.95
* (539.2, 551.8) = 11.8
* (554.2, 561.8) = 11.9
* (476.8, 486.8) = 6.86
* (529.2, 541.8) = 11.1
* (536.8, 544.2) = 11.2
